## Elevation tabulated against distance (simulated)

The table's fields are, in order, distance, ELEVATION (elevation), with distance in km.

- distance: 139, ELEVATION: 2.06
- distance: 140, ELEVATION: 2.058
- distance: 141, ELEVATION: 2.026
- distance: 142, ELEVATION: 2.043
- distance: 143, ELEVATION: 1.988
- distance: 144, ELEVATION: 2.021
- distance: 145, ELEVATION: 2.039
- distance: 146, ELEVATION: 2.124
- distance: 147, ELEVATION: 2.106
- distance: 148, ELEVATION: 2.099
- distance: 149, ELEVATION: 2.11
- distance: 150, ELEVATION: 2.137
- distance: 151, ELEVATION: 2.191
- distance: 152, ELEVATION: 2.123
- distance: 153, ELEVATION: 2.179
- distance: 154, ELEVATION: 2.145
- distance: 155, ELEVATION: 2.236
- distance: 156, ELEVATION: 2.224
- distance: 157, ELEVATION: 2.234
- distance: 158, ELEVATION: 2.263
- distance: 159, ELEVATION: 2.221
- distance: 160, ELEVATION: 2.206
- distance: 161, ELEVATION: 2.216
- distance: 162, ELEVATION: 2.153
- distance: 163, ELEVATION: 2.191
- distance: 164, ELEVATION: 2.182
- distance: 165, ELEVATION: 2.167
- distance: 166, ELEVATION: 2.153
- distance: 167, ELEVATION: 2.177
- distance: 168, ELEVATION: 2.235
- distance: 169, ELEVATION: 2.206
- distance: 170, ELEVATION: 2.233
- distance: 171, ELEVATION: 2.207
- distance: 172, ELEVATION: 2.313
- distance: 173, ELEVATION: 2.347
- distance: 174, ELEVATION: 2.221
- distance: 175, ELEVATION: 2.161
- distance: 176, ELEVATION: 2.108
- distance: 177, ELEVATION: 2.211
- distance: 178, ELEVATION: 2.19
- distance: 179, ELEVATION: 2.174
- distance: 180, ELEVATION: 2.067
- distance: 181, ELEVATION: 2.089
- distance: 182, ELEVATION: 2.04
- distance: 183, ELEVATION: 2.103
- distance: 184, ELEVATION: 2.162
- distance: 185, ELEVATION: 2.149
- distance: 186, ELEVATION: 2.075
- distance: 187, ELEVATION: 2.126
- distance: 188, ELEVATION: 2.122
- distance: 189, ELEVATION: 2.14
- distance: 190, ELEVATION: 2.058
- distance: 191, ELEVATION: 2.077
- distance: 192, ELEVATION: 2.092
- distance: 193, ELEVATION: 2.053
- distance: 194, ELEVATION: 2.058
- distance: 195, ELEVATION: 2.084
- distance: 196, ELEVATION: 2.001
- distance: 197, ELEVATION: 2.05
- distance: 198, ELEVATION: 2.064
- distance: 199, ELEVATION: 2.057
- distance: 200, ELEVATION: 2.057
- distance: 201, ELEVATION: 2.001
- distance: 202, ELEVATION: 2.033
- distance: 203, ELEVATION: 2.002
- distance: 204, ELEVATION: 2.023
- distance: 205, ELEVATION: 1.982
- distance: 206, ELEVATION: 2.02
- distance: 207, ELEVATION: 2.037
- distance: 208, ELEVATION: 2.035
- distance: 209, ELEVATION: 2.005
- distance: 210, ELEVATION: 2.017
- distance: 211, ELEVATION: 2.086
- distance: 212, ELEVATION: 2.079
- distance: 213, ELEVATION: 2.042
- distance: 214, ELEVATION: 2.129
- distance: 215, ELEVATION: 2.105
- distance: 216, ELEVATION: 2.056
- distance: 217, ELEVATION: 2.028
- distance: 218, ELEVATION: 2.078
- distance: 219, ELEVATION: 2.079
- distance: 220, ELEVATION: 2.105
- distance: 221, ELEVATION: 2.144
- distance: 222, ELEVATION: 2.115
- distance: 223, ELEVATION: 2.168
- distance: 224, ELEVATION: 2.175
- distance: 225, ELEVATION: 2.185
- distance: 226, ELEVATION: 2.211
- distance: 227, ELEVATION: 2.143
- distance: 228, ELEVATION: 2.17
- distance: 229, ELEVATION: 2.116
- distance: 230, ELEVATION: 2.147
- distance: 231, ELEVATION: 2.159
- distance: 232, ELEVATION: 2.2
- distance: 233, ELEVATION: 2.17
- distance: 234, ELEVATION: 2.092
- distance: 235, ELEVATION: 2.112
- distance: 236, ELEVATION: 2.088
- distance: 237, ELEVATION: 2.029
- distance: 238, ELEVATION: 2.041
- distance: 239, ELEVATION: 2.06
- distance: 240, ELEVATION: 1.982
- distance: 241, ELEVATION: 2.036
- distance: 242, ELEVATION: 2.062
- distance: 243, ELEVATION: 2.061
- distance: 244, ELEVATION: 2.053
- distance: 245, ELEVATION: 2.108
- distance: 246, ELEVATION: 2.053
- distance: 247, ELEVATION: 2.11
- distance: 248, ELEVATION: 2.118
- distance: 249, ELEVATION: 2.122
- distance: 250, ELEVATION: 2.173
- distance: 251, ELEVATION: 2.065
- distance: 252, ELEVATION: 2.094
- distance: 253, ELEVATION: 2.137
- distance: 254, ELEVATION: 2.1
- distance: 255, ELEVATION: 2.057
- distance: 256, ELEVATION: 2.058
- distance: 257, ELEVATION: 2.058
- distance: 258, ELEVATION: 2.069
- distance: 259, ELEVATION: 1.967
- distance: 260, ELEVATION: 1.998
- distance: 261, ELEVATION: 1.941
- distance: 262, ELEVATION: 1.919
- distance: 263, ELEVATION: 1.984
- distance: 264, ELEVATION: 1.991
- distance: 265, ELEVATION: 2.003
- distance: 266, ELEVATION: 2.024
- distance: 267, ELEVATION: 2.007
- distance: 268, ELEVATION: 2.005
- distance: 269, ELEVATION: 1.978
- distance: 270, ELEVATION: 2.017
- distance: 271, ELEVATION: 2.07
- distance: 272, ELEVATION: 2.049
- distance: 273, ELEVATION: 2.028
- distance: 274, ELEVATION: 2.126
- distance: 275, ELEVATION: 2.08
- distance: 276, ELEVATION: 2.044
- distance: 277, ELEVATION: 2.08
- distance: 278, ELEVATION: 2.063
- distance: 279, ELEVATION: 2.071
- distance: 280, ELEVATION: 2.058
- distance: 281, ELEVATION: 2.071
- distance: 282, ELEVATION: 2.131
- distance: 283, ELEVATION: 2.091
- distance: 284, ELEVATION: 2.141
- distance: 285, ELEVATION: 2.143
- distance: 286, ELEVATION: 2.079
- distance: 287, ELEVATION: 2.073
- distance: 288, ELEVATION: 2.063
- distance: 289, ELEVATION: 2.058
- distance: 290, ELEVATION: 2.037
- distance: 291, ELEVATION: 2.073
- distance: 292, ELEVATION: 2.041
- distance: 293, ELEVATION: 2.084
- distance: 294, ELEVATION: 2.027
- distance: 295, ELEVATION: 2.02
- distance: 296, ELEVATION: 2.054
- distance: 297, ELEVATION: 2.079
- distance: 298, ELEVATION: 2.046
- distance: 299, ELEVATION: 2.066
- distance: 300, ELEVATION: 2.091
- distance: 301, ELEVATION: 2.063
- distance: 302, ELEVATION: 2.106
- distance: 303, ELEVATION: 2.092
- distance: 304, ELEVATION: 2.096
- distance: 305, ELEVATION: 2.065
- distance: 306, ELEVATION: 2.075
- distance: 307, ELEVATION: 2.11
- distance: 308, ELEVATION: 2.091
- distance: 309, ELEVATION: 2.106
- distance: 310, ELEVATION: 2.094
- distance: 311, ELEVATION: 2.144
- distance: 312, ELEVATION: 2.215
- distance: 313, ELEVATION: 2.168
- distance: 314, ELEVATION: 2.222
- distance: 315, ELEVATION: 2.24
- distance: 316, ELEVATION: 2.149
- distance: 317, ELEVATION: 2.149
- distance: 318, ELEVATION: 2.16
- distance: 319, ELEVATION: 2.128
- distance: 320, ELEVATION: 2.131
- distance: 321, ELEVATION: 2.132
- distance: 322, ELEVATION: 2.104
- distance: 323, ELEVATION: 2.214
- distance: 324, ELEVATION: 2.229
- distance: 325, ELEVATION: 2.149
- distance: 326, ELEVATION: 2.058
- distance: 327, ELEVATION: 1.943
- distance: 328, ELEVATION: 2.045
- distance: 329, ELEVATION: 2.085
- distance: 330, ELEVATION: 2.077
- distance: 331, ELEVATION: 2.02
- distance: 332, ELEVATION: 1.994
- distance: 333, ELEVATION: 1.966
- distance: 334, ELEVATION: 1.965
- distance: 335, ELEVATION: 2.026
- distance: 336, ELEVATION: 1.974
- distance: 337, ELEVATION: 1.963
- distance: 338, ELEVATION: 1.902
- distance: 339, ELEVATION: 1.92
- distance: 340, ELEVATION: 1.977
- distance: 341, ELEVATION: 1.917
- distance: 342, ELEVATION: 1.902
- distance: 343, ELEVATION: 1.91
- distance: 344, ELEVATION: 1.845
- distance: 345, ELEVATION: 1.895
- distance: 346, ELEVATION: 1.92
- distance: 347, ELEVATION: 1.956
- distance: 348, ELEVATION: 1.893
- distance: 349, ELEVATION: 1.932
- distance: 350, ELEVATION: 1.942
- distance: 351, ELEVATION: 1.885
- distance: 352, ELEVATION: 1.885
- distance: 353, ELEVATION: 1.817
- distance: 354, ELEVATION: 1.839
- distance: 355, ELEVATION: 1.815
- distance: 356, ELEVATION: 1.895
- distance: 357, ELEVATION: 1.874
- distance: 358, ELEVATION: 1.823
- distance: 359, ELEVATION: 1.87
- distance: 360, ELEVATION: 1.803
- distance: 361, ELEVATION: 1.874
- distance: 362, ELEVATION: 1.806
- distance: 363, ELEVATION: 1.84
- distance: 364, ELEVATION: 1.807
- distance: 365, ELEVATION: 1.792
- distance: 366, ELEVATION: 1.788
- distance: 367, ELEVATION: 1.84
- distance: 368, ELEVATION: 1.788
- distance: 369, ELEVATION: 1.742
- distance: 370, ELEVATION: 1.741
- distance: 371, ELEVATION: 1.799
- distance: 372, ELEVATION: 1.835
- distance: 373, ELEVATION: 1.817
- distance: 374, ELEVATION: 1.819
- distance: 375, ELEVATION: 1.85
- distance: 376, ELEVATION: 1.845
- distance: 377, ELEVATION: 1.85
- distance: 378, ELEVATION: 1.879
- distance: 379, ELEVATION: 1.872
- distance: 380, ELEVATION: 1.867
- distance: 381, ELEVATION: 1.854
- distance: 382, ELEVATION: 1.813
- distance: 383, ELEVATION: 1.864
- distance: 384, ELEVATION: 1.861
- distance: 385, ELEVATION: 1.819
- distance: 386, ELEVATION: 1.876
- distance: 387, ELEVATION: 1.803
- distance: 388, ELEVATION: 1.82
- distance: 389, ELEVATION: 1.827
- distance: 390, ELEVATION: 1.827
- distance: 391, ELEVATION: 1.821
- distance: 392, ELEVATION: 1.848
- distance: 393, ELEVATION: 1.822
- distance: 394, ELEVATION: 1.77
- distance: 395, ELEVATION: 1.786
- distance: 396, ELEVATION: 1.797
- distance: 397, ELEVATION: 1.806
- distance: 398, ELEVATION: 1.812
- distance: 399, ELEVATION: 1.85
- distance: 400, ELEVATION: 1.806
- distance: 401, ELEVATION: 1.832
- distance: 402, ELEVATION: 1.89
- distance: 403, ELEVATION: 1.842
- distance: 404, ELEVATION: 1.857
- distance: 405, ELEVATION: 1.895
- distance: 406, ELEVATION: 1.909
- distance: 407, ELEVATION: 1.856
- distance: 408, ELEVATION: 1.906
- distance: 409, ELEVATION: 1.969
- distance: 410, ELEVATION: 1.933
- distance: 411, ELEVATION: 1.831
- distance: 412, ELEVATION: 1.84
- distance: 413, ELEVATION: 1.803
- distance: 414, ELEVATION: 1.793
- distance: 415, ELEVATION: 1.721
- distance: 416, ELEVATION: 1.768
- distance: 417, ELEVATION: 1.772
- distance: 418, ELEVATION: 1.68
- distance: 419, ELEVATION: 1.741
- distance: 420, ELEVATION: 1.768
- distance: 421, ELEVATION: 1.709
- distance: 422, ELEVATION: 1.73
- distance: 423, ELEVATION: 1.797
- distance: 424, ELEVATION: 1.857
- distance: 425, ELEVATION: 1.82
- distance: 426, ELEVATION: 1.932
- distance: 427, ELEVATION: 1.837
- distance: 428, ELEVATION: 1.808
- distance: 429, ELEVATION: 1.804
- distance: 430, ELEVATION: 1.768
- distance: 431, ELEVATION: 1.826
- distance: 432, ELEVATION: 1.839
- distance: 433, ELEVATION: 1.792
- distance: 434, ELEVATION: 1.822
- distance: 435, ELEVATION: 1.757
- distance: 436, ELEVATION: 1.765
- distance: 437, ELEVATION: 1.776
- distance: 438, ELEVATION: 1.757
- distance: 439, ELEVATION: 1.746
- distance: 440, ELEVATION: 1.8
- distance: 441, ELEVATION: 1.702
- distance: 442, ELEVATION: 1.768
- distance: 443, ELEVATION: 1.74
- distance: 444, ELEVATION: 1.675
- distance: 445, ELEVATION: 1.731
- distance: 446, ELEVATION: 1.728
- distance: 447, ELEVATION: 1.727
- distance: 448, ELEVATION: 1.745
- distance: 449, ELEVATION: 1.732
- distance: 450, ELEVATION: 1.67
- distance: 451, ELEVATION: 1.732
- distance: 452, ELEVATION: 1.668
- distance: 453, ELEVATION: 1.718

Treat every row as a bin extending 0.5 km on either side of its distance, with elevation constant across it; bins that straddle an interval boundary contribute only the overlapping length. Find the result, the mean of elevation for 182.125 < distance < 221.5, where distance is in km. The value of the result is 2.07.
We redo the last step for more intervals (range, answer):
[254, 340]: 2.07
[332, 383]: 1.87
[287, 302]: 2.06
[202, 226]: 2.08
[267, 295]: 2.06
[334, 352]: 1.93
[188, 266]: 2.07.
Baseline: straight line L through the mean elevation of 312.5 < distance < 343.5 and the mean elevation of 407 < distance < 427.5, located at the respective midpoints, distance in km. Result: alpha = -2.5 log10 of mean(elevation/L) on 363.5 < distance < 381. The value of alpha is 0.067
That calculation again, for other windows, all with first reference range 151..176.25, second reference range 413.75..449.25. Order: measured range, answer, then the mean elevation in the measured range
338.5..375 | 0.021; 1.86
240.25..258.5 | -0.009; 2.08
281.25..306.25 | -0.044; 2.08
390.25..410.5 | -0.017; 1.85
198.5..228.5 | 0.023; 2.08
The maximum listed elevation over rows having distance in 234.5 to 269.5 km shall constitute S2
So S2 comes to 2.173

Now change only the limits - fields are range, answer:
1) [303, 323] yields 2.24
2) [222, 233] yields 2.211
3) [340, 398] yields 1.977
